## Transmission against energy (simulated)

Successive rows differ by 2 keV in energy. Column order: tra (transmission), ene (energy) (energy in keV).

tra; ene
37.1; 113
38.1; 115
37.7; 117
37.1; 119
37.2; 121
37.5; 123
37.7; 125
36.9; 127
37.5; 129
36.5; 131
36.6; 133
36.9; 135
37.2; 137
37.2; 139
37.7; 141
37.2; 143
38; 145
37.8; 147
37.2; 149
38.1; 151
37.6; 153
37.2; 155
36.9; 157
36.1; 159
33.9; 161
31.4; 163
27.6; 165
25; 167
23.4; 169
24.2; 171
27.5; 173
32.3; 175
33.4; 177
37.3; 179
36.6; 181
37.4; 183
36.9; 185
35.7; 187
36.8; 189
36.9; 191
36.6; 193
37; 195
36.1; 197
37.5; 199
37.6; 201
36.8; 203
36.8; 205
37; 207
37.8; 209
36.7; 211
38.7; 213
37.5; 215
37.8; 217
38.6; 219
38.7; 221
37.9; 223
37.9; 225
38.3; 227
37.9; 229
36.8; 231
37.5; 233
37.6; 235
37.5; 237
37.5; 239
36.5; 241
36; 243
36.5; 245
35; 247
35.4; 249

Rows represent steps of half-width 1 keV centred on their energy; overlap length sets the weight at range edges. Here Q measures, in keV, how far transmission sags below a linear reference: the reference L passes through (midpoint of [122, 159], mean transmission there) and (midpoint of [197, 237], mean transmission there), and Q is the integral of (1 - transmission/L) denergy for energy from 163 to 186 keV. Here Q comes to 3.9 keV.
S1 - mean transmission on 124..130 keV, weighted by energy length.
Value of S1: 37.4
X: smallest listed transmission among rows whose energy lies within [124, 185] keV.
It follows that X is 23.4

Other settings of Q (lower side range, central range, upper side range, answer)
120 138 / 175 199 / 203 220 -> 0.7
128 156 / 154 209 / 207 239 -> 4.9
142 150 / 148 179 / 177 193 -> 4.0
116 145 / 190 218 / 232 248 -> -0.2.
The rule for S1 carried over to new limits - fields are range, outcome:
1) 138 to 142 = 37.5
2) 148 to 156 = 37.5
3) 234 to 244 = 37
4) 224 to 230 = 38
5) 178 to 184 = 37.1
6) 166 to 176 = 26.5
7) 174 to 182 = 34.9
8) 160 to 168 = 29.5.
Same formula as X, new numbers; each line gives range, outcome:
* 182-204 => 35.7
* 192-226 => 36.1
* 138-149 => 37.2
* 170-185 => 24.2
